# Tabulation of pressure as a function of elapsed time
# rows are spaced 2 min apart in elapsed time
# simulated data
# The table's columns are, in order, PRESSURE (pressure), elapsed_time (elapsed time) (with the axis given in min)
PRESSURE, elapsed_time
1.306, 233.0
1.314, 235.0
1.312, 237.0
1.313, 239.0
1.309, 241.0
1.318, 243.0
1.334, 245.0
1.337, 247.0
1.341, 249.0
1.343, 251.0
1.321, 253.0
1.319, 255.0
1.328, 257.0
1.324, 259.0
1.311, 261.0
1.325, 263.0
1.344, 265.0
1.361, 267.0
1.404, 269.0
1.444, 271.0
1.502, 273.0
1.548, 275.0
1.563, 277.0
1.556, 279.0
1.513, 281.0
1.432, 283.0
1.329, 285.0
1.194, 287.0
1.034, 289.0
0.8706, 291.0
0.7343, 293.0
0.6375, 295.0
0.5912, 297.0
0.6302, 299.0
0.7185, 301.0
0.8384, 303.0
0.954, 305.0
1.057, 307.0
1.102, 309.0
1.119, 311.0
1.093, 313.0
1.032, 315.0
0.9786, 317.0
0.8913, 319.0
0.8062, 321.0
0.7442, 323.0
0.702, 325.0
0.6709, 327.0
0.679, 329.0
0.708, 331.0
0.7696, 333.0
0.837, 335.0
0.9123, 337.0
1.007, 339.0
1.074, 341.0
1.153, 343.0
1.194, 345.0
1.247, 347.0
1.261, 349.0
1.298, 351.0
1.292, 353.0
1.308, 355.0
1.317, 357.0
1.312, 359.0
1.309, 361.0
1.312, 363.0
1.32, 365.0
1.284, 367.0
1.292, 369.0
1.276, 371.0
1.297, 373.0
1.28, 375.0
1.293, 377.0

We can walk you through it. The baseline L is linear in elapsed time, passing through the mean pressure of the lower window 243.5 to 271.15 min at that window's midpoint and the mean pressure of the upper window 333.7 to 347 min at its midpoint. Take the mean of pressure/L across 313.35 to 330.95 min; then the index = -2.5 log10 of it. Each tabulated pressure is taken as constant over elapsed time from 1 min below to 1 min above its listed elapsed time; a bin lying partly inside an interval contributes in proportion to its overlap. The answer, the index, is 0.33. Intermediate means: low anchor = 1.34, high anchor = 1.04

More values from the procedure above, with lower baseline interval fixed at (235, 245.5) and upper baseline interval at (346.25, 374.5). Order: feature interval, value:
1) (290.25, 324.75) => 0.44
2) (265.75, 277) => -0.12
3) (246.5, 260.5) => -0.01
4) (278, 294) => 0.09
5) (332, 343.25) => 0.34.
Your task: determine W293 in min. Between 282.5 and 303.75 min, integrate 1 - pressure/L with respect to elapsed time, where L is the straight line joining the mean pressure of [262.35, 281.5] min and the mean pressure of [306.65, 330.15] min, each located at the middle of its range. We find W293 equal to 5.56 min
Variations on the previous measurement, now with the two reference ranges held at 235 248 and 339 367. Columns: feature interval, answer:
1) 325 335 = 4.3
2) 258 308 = 4.9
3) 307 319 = 2.1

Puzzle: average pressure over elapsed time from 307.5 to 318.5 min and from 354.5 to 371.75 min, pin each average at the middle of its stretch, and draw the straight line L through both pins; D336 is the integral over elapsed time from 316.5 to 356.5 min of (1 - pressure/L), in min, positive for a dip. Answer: 6.8 min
